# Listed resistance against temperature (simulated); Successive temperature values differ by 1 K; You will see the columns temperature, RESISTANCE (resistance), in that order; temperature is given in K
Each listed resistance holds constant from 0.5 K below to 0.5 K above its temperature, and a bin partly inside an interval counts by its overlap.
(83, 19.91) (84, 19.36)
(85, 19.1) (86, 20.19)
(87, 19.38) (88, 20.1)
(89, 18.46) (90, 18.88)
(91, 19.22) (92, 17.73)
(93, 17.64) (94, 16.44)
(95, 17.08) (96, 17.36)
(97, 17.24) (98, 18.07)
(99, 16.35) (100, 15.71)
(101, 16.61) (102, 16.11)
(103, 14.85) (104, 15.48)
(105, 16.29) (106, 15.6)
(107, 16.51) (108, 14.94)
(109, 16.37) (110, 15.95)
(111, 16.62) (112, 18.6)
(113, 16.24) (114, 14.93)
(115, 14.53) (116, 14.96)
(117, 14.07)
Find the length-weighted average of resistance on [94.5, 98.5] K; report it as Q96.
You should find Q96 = 17.4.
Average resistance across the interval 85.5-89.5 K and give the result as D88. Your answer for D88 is 19.5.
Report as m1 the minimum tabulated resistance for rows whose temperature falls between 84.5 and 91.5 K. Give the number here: 18.46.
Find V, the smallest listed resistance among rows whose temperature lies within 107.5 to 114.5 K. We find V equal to 14.93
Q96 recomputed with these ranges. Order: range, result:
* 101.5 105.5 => 15.7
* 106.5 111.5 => 16.1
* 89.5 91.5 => 19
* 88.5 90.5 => 18.7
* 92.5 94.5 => 17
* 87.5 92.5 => 18.9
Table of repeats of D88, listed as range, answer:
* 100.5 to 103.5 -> 15.9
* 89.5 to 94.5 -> 18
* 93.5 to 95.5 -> 16.8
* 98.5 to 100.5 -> 16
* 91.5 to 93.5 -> 17.7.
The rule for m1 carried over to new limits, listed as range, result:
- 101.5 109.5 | 14.85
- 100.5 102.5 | 16.11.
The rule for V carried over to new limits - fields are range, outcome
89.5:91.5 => 18.88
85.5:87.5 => 19.38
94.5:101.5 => 15.71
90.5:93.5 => 17.64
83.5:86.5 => 19.1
